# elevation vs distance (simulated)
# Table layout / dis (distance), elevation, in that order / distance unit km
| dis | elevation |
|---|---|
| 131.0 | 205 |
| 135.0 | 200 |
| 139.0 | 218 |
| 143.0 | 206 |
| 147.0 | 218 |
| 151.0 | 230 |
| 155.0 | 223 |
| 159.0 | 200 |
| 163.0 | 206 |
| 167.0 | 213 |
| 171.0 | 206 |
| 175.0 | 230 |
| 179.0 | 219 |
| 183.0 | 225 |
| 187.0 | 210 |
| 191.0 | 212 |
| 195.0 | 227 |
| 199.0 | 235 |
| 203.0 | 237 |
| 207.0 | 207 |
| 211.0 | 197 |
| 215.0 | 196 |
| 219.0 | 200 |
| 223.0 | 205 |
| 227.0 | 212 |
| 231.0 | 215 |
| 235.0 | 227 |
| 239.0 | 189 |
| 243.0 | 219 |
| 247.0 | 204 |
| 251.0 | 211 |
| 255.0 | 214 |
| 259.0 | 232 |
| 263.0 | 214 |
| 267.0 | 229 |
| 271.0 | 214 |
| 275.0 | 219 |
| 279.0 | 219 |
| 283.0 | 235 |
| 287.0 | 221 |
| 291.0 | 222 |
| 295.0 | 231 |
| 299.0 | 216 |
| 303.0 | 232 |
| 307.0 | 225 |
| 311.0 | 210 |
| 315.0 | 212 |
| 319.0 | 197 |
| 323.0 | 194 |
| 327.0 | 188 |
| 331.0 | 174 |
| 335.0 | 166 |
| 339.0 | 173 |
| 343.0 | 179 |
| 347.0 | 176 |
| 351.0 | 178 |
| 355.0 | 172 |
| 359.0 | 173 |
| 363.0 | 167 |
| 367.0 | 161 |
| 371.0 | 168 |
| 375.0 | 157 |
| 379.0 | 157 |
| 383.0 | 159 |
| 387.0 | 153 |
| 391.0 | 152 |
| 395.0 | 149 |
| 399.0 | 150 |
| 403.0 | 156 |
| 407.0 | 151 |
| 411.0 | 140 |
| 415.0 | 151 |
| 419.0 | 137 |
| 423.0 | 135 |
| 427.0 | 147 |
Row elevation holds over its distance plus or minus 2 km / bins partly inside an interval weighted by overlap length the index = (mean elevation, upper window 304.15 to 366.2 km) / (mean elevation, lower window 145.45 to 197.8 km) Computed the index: 0.9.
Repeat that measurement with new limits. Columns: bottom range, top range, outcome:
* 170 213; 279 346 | 0.93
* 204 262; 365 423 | 0.73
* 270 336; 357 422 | 0.73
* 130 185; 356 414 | 0.73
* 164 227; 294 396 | 0.85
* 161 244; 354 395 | 0.75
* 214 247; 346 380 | 0.81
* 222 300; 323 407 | 0.76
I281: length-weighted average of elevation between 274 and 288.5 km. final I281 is 224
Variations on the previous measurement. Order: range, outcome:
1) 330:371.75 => 172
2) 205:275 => 211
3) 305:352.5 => 189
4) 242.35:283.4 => 218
